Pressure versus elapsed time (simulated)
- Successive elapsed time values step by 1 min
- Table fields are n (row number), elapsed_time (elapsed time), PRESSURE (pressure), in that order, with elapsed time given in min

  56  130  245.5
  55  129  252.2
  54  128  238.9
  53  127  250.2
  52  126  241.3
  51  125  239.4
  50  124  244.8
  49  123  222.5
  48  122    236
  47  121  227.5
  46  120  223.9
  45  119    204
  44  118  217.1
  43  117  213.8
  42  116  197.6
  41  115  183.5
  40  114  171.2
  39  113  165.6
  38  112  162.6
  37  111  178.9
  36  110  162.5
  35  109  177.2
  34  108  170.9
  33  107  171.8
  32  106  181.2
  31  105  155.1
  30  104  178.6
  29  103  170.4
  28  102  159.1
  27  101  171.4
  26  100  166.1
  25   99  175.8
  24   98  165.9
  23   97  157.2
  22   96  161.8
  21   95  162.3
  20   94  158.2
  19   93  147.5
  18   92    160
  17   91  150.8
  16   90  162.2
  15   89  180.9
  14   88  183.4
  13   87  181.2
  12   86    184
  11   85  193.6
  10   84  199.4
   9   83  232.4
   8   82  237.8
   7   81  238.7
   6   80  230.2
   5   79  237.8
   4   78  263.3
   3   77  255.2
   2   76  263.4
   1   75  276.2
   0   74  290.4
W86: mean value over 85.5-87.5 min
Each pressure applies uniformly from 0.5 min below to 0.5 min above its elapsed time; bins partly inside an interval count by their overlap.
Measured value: 183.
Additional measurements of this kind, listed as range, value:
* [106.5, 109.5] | 173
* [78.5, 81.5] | 236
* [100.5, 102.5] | 165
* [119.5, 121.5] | 226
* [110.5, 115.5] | 172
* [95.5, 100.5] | 165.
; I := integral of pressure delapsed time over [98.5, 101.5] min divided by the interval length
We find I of 171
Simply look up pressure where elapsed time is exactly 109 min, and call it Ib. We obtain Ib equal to 177.2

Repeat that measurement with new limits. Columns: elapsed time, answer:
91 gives 150.8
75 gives 276.2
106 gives 181.2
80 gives 230.2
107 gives 171.8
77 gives 255.2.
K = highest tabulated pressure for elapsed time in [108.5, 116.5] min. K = 197.6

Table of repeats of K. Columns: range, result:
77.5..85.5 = 263.3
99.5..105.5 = 178.6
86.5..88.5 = 183.4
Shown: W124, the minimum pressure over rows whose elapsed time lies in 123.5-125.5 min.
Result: 239.4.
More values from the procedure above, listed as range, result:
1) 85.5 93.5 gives 147.5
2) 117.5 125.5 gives 204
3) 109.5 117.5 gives 162.5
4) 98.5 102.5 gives 159.1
